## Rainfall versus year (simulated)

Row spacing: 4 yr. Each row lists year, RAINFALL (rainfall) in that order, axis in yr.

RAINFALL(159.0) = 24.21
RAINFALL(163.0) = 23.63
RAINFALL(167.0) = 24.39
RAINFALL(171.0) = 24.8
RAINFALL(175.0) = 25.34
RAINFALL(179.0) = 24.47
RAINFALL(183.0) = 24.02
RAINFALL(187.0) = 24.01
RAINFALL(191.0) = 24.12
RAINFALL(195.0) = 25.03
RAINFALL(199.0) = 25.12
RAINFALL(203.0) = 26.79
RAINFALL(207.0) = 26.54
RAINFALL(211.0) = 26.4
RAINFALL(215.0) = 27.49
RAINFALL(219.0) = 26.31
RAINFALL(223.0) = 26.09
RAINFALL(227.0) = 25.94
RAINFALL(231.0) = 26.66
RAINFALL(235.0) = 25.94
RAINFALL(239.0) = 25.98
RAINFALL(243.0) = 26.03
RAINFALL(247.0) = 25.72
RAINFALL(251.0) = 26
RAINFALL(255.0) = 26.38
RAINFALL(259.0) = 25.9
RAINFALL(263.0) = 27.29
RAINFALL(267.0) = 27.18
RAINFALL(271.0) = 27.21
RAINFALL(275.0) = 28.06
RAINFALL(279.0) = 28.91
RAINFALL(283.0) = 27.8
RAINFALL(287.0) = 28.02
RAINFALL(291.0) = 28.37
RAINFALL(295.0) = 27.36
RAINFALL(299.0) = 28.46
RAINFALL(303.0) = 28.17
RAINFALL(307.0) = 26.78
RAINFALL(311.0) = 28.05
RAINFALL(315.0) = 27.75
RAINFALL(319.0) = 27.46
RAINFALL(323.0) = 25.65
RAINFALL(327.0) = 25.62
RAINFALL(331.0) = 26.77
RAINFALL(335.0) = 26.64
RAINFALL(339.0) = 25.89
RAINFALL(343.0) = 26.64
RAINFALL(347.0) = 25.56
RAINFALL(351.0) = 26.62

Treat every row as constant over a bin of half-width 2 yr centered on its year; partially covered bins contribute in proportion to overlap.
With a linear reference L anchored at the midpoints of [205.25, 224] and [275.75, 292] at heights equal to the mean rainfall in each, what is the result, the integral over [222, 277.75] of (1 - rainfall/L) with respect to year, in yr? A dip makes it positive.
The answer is 1.92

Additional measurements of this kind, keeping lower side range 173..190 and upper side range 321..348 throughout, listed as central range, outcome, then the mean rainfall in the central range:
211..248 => -1.9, 26.3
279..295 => -1.5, 28.1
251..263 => -0.5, 26.3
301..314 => -0.9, 27.7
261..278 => -1.4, 27.5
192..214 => -1.1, 26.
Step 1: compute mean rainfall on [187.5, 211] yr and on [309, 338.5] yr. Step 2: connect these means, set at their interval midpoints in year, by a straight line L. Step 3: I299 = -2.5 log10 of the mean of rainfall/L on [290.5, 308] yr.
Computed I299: -0.05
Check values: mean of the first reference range 25.5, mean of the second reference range 26.8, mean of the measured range 27.8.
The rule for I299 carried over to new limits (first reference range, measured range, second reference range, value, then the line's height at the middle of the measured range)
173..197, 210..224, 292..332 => -0.06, 25.2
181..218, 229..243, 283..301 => 0.01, 26.5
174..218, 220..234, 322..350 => -0.03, 25.6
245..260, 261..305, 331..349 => -0.07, 26.1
